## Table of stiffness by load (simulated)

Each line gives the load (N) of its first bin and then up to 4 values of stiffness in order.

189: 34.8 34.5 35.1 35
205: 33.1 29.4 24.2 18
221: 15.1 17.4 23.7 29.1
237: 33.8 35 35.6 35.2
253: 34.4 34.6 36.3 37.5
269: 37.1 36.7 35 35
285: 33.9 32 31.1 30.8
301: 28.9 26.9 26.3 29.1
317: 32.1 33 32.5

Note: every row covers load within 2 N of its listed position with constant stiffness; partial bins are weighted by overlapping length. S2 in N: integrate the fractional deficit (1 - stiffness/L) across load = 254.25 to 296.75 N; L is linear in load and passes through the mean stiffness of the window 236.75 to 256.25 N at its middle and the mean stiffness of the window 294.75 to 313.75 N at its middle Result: -4.19 N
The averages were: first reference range 34.9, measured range 34.7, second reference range 28.4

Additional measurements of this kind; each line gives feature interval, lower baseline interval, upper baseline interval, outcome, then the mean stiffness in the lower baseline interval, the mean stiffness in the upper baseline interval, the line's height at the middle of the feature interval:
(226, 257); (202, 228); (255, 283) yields -2.5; 23.4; 36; 29.6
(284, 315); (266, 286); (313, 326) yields 3.7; 35.7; 32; 33.7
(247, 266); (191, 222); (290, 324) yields -4.1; 28.5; 29.9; 29.2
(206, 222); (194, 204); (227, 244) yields 5.0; 34.8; 30.7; 33.1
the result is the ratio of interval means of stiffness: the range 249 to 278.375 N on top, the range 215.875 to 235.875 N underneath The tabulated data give 1.7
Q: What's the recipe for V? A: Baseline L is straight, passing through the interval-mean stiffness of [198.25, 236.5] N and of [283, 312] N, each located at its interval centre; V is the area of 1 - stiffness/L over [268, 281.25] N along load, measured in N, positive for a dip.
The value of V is -3.4 N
